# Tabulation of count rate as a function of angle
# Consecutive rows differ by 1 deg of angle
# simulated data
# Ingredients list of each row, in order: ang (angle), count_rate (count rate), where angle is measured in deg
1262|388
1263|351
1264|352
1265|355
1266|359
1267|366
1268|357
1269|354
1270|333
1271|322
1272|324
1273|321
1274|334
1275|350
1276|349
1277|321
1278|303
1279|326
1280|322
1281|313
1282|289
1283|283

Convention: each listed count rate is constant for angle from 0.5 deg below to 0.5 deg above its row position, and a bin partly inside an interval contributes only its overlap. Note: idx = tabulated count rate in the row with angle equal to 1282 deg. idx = 289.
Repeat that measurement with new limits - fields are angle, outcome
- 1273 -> 321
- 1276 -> 349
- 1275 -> 350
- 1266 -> 359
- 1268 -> 357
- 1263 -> 351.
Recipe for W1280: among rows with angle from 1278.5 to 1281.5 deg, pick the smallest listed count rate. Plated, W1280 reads 313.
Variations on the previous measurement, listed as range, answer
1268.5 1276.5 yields 321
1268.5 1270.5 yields 333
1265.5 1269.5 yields 354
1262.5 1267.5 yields 351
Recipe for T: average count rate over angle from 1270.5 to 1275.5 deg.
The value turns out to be 330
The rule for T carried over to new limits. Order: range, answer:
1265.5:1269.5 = 359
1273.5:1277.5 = 338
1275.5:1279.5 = 325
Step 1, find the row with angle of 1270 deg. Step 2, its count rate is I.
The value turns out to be 333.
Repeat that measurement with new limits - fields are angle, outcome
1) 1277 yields 321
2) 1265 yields 355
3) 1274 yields 334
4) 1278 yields 303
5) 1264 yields 352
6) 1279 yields 326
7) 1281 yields 313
